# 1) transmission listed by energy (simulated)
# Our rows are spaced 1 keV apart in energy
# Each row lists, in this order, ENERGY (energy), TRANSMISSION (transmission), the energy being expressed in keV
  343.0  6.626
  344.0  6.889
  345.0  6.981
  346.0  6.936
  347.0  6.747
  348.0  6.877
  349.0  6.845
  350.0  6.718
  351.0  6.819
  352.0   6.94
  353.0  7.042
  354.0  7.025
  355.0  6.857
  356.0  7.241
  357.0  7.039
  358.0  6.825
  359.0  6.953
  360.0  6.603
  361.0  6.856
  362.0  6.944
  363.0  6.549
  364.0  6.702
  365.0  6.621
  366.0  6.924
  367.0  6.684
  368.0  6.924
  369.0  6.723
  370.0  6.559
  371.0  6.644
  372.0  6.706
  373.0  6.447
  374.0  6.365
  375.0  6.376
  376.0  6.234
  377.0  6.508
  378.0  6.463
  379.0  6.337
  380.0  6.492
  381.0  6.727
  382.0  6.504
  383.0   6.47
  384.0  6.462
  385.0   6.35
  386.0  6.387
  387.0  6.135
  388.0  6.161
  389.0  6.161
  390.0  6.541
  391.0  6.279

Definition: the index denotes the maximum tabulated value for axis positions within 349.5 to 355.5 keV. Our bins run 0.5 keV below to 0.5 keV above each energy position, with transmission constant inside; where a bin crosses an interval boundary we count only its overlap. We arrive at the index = 7.042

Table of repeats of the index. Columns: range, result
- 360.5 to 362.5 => 6.944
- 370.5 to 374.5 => 6.706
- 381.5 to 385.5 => 6.504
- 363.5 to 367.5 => 6.924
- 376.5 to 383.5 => 6.727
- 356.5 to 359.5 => 7.039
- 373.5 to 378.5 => 6.508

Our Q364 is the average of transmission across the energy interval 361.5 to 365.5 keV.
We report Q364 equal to 6.7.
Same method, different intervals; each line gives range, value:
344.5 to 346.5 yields 6.96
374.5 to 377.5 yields 6.37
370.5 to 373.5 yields 6.6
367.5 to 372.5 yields 6.71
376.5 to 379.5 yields 6.44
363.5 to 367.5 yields 6.73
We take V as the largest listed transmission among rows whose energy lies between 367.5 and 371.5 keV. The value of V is 6.924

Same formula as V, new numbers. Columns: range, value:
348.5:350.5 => 6.845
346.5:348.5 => 6.877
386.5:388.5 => 6.161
